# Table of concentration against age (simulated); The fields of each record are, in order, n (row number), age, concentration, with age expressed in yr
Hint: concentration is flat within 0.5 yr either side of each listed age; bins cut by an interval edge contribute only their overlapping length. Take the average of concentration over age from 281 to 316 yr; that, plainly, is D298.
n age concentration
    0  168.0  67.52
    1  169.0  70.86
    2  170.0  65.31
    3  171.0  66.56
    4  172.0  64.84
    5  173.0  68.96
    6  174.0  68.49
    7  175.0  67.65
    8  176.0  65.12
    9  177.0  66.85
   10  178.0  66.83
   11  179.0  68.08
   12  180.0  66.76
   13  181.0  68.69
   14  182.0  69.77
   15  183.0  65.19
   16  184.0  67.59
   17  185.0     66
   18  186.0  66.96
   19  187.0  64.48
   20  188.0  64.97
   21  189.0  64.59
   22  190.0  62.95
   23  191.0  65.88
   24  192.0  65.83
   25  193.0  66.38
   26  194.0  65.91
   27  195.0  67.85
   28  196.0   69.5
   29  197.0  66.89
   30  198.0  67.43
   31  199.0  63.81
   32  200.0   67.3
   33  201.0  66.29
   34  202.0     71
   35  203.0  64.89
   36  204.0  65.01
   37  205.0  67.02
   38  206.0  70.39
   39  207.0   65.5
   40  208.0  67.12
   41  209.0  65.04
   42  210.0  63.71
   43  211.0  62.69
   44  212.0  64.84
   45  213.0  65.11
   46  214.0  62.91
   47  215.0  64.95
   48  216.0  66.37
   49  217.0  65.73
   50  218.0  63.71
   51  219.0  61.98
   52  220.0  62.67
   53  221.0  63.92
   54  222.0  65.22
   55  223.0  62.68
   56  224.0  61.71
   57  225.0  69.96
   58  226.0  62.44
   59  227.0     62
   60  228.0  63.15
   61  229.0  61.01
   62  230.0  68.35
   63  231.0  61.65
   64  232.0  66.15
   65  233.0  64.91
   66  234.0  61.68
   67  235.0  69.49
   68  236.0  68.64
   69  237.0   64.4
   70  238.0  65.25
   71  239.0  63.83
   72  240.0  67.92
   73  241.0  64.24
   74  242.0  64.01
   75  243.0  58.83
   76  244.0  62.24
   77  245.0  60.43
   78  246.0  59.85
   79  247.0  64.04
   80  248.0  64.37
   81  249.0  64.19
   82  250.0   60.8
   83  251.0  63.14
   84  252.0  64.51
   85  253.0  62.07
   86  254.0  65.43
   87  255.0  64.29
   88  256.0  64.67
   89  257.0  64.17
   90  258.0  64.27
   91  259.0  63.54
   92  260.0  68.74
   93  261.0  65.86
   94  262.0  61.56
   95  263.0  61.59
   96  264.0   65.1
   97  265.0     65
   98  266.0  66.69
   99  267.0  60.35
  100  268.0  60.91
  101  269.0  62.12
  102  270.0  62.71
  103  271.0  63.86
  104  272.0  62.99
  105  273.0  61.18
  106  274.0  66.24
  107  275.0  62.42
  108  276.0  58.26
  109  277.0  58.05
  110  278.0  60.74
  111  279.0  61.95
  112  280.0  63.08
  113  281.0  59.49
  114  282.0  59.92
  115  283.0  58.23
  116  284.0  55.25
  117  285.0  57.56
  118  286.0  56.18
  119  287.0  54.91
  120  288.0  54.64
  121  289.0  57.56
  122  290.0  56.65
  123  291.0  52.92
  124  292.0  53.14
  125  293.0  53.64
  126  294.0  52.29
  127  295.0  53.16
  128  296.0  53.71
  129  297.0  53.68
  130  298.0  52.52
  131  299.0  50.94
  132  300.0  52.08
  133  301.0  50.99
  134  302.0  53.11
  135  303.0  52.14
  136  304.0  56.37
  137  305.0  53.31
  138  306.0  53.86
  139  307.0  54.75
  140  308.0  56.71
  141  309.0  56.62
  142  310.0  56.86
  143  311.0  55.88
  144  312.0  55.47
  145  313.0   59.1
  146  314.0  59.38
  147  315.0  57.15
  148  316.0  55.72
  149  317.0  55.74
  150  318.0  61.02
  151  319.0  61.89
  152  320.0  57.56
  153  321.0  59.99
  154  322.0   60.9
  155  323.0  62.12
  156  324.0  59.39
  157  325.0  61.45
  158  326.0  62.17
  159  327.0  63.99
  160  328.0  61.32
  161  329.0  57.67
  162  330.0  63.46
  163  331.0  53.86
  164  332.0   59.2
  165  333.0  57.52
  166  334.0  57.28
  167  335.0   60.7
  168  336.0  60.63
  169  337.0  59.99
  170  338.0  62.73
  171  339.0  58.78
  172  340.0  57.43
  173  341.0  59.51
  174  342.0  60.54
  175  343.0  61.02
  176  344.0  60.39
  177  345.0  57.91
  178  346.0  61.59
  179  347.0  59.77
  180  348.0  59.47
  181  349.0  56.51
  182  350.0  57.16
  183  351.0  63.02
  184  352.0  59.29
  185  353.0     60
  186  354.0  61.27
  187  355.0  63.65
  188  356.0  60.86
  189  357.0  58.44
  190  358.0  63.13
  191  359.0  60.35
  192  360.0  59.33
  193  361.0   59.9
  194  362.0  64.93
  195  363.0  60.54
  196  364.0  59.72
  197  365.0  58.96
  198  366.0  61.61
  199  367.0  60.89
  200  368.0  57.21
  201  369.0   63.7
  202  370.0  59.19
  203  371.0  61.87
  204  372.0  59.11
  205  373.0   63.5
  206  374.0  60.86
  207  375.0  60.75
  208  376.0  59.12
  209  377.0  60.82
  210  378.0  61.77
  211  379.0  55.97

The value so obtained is 55.1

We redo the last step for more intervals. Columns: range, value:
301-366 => 59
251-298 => 60.3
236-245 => 63.9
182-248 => 65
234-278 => 63.5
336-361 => 60.1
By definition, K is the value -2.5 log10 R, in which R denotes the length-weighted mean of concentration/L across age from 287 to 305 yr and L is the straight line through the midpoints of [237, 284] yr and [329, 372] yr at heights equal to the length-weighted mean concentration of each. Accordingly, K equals 0.15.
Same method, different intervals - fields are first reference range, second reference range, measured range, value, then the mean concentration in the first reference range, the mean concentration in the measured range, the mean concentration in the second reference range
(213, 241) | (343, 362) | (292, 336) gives 0.09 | 64.5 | 56.9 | 60.3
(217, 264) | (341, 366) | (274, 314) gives 0.11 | 63.9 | 56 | 60.3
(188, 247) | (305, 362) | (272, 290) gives 0.05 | 64.9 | 59.2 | 59.3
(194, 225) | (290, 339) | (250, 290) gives -0.02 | 65.5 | 61.7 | 57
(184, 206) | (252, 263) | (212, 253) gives 0.02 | 66.4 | 63.9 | 64.3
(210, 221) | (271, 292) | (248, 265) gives -0.06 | 64.1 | 64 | 58.9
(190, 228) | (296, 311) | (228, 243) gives -0.05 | 65.4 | 64.8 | 53.9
